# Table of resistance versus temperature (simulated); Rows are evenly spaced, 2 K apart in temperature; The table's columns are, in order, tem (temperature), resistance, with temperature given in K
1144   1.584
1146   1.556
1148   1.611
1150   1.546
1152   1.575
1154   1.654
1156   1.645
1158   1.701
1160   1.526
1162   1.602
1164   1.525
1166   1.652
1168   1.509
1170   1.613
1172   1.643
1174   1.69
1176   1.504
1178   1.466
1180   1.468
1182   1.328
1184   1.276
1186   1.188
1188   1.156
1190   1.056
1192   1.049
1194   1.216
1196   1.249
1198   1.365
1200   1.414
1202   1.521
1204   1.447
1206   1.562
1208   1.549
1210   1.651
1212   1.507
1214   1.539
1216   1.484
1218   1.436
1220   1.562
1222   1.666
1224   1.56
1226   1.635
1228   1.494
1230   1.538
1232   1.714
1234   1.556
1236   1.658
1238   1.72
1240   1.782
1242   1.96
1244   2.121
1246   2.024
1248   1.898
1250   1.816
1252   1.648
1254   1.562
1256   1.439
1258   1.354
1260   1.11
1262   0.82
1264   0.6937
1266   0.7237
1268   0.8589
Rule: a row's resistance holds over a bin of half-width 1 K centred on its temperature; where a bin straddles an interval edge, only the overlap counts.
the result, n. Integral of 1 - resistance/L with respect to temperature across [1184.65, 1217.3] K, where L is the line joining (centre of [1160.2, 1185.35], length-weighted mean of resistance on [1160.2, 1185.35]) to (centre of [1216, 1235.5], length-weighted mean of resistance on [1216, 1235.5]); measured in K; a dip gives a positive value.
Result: 3.71 K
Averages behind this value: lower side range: 1.52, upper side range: 1.57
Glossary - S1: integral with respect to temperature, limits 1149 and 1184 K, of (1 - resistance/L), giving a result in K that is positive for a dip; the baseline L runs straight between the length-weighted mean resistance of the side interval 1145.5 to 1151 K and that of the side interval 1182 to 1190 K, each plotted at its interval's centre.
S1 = -4.2 K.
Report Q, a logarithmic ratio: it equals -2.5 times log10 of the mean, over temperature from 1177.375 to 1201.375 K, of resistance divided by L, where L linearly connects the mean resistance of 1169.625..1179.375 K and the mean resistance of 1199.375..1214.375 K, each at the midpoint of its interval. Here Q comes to 0.22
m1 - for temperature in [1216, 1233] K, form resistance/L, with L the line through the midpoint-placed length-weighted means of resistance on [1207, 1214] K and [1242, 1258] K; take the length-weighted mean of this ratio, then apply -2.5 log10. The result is 0.046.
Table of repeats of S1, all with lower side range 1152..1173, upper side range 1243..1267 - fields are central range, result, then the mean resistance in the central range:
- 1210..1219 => 0.0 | 1.51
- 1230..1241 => -1.5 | 1.67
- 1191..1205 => 2.0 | 1.32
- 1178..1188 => 1.6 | 1.31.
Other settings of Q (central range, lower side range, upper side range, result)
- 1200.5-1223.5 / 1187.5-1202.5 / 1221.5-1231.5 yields -0.08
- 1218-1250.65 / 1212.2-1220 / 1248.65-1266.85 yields -0.24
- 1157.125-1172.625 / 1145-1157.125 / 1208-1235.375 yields 0.00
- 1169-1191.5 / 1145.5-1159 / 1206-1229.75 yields 0.14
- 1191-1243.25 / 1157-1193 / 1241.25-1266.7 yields -0.05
